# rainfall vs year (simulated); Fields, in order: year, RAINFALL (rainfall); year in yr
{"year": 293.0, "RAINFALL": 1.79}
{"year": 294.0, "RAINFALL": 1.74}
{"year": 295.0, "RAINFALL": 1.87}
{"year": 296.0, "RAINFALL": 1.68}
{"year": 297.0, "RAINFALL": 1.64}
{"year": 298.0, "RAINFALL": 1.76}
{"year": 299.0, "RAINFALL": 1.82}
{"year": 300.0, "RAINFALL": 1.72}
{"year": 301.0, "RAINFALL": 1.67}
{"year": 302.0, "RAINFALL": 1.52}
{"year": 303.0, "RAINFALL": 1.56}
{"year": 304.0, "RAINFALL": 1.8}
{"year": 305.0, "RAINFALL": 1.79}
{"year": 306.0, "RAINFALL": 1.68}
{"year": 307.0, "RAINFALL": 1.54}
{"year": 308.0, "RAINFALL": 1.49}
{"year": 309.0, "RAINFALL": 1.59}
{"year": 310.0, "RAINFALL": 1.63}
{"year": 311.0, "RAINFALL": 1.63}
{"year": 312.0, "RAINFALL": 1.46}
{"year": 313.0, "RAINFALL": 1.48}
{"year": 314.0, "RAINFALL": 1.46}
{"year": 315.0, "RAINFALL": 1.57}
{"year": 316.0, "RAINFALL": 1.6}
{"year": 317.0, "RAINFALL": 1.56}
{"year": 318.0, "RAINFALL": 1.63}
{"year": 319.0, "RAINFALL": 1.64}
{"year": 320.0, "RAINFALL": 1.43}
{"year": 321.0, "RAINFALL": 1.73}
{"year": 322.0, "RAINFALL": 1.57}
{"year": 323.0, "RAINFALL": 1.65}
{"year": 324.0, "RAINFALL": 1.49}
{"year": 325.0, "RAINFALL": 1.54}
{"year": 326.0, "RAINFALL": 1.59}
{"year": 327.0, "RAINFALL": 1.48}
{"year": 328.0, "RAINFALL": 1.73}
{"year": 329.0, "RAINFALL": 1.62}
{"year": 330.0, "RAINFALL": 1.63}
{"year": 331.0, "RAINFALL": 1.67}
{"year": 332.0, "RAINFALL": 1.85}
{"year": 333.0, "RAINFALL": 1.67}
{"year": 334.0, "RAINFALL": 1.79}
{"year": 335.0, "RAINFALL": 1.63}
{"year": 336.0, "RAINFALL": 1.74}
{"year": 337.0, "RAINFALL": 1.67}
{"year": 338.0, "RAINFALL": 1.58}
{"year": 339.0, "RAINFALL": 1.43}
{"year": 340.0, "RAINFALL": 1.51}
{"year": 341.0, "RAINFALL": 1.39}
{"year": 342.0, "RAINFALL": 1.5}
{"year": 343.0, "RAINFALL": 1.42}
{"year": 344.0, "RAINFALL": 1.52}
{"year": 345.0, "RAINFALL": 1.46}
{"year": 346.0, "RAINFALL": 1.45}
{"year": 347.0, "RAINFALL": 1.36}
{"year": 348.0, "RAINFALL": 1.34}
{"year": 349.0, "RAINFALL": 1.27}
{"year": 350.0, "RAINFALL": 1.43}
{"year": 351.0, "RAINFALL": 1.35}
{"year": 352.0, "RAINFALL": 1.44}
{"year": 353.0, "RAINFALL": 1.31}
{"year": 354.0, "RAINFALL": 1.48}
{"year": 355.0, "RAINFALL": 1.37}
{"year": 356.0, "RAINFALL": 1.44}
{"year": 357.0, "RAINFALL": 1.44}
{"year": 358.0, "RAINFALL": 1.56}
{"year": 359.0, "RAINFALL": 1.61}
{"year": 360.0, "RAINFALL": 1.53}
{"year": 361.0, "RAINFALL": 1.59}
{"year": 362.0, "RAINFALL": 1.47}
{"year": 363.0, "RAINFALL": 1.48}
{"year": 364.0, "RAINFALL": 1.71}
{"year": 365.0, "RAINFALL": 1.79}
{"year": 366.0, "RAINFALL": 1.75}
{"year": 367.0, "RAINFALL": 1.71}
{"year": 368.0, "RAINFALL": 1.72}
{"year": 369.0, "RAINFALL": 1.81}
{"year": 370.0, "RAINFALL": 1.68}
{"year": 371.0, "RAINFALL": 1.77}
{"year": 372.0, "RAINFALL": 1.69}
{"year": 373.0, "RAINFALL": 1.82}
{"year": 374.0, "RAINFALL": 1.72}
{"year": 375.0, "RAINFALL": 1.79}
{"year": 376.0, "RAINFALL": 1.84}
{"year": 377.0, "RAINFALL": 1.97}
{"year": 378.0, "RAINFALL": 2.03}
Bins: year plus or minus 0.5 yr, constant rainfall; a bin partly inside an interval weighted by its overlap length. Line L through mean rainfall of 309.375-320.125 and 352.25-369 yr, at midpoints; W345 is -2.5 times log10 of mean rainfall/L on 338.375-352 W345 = 0.10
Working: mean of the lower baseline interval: 1.56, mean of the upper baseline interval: 1.57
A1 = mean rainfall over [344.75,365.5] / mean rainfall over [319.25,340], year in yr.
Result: 0.91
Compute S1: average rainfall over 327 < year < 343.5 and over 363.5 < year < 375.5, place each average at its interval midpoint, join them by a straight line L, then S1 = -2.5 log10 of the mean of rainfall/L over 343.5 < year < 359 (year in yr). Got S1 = 0.18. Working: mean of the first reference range 1.61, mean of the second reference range 1.75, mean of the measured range 1.42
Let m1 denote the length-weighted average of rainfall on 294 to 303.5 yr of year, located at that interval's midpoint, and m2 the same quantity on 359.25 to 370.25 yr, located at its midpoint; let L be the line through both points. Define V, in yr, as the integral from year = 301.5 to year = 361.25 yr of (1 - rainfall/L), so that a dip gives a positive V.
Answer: 4.6 yr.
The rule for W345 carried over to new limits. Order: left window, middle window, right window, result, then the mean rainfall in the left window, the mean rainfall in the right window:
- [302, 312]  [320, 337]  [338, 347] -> -0.082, 1.62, 1.46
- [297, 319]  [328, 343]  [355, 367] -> -0.014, 1.62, 1.58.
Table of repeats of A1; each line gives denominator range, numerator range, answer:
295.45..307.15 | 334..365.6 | 0.89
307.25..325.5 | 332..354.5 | 0.96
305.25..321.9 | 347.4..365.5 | 0.94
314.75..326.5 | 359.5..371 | 1.05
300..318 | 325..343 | 1.01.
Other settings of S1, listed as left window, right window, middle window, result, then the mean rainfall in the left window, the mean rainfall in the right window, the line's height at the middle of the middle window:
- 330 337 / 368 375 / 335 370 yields 0.14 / 1.71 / 1.75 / 1.73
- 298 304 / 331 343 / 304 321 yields 0.05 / 1.68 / 1.61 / 1.66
